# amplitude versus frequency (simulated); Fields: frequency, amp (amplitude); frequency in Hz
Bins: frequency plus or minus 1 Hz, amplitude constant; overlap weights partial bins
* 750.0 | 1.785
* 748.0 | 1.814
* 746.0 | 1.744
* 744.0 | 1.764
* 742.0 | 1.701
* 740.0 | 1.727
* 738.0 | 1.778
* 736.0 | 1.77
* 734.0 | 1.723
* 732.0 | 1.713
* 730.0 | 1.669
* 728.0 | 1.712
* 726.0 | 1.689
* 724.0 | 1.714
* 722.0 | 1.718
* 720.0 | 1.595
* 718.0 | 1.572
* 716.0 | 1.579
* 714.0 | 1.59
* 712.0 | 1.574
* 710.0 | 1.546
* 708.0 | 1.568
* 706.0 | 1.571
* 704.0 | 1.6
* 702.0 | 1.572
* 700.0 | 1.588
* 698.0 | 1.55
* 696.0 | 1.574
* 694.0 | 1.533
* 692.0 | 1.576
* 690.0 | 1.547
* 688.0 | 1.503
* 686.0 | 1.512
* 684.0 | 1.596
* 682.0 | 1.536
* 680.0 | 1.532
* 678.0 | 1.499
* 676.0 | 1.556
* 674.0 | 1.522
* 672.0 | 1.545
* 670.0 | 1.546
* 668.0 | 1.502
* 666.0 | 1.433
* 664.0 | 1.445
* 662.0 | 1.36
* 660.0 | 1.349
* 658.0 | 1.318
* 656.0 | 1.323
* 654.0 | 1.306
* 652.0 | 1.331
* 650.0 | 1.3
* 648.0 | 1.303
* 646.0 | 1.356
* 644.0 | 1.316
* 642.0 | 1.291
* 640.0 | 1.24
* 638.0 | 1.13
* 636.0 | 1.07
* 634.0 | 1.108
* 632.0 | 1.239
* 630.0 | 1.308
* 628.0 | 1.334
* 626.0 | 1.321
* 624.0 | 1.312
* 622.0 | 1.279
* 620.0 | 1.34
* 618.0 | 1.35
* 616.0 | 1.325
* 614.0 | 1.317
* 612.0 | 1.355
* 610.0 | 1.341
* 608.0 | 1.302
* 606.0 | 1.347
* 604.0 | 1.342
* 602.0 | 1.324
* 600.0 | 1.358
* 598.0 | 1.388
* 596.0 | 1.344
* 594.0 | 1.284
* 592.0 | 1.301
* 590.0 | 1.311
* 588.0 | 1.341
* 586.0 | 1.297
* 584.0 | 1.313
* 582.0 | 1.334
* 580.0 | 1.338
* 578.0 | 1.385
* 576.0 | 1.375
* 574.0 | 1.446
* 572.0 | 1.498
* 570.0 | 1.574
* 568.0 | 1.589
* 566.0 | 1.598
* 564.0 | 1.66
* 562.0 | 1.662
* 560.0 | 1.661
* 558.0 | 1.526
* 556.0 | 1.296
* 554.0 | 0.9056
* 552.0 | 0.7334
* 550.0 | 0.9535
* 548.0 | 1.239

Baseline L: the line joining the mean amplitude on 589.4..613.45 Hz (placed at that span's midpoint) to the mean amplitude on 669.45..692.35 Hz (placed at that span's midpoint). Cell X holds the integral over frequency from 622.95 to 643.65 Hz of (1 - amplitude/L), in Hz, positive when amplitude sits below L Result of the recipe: 2.6 Hz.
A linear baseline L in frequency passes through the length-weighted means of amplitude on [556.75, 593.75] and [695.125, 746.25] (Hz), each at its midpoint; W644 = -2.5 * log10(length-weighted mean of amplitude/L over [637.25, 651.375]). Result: 0.20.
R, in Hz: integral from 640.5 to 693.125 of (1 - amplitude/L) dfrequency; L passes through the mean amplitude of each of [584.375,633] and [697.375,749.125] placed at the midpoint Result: 2.08 Hz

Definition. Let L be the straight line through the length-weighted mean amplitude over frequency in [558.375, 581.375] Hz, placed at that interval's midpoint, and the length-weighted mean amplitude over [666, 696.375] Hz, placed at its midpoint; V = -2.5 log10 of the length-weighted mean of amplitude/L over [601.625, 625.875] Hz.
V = 0.152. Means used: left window 1.52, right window 1.53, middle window 1.33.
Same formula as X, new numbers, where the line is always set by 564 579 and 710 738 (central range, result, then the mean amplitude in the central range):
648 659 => 1.91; 1.31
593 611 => 2.35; 1.34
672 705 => 1.56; 1.55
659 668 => 1.08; 1.41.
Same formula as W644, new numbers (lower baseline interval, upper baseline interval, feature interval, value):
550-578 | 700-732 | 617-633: 0.14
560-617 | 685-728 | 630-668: 0.16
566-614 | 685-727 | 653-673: 0.07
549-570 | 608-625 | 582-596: 0.03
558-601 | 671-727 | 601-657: 0.15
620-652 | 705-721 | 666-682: -0.08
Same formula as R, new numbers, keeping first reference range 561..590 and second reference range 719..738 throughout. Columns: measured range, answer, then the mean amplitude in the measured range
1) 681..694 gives 0.7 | 1.54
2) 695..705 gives 0.5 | 1.58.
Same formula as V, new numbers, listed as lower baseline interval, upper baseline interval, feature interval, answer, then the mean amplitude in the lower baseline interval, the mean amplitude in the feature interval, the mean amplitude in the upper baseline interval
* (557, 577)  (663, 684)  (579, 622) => 0.163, 1.56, 1.33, 1.52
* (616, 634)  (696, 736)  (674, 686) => -0.030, 1.3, 1.54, 1.63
